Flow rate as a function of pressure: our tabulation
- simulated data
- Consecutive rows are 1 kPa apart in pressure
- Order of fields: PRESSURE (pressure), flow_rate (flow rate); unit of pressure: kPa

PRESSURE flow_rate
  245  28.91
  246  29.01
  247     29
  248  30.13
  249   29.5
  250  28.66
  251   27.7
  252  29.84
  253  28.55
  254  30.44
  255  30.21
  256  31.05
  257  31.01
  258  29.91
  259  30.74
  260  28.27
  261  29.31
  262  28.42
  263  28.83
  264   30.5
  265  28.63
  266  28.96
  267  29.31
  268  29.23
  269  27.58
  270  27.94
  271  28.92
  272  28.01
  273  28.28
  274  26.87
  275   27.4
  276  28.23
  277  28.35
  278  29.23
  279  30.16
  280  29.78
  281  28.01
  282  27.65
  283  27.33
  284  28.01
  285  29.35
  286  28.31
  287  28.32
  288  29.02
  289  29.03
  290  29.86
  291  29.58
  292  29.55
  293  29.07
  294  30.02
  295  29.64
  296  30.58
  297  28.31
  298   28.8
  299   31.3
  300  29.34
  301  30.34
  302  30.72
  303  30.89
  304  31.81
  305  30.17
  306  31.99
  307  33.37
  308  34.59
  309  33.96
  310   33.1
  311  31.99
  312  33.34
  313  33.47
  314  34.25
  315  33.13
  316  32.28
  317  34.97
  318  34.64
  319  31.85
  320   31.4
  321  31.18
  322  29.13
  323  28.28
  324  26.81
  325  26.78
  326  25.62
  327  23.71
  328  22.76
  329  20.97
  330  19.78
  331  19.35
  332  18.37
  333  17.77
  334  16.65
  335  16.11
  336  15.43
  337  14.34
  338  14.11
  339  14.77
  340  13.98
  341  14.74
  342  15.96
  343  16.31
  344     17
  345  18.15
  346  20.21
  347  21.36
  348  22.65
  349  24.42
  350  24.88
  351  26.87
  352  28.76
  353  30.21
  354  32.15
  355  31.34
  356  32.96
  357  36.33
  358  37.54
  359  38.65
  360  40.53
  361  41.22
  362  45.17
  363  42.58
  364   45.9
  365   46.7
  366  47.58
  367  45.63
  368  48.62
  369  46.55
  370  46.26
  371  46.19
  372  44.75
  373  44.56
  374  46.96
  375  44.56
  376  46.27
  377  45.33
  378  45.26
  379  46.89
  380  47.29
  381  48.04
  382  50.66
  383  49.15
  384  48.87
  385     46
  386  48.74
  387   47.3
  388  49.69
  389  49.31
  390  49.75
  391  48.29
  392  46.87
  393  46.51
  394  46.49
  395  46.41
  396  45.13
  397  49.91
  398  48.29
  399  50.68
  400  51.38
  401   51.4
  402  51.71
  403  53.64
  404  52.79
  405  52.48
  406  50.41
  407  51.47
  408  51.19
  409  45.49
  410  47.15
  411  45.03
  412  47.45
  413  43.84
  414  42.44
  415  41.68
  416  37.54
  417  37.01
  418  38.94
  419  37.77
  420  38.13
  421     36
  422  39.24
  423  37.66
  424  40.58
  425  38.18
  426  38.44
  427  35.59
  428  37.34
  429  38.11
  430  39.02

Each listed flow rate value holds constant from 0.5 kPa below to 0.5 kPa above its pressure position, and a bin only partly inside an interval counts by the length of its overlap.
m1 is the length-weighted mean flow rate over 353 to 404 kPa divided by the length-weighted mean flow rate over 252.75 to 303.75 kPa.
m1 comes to 1.57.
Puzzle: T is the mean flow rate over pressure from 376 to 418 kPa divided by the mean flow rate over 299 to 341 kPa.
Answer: 1.78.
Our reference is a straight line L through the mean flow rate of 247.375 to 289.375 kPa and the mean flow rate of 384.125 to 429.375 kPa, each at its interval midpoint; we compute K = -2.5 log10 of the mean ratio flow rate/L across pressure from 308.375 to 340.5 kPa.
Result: 0.35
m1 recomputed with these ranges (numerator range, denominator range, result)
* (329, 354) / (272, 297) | 0.68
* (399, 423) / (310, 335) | 1.66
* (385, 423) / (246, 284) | 1.60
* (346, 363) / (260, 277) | 1.13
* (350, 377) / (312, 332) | 1.44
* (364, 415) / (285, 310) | 1.57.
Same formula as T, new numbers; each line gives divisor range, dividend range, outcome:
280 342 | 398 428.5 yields 1.62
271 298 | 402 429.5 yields 1.49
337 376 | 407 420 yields 1.31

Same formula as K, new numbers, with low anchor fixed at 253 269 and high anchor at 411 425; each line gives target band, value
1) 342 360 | 0.30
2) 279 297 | 0.08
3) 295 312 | 0.04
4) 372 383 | -0.24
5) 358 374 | -0.22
